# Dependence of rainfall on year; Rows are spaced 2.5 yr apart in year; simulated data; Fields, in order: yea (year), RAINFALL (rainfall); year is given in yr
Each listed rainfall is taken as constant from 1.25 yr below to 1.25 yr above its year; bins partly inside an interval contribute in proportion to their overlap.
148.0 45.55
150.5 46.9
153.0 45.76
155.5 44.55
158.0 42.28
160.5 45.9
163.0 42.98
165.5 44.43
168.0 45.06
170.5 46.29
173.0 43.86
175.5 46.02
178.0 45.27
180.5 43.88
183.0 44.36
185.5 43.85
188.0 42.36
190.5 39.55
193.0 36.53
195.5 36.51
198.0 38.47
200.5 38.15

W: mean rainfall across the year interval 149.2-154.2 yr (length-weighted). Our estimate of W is 46.3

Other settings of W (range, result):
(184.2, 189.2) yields 43.1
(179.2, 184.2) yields 44.1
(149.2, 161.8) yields 45.1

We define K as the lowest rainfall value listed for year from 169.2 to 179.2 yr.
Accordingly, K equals 43.86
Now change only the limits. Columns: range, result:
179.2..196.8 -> 36.51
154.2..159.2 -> 42.28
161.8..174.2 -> 42.98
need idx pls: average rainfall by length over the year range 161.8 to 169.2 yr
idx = 44.2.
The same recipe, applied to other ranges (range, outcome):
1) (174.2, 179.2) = 45.6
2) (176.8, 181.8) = 44.6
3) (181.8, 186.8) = 44.1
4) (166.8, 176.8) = 45.3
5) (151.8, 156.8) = 45.1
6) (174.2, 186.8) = 44.7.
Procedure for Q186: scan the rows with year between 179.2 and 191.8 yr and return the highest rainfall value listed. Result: 44.36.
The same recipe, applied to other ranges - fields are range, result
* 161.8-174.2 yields 46.29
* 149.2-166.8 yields 46.9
